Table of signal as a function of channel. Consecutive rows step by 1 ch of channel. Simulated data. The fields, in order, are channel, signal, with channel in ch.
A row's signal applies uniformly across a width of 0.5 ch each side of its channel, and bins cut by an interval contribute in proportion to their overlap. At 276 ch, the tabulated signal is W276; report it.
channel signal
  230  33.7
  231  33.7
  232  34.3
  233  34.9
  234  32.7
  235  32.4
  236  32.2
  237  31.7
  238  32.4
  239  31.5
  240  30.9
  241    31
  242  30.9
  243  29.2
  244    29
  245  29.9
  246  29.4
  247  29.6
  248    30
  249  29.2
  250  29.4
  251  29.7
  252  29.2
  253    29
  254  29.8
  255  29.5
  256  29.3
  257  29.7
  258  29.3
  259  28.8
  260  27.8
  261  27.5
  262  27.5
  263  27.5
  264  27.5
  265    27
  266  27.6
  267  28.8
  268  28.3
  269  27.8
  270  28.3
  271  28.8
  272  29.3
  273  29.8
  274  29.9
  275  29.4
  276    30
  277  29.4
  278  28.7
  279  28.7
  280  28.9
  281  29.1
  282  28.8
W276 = 30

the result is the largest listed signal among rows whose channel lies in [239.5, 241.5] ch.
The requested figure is 31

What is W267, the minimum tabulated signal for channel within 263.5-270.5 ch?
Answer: 27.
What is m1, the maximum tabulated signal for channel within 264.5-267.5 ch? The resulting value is 28.8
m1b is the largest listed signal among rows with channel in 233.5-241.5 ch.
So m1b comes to 32.7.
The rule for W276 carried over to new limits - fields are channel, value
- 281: 29.1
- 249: 29.2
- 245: 29.9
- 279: 28.7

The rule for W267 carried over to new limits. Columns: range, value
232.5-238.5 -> 31.7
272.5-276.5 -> 29.4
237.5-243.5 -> 29.2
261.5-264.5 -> 27.5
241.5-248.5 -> 29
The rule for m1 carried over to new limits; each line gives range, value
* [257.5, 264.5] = 29.3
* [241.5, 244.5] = 30.9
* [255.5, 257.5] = 29.7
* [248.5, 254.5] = 29.8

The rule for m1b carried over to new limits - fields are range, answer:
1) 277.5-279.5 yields 28.7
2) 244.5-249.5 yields 30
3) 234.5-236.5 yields 32.4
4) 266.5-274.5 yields 29.9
